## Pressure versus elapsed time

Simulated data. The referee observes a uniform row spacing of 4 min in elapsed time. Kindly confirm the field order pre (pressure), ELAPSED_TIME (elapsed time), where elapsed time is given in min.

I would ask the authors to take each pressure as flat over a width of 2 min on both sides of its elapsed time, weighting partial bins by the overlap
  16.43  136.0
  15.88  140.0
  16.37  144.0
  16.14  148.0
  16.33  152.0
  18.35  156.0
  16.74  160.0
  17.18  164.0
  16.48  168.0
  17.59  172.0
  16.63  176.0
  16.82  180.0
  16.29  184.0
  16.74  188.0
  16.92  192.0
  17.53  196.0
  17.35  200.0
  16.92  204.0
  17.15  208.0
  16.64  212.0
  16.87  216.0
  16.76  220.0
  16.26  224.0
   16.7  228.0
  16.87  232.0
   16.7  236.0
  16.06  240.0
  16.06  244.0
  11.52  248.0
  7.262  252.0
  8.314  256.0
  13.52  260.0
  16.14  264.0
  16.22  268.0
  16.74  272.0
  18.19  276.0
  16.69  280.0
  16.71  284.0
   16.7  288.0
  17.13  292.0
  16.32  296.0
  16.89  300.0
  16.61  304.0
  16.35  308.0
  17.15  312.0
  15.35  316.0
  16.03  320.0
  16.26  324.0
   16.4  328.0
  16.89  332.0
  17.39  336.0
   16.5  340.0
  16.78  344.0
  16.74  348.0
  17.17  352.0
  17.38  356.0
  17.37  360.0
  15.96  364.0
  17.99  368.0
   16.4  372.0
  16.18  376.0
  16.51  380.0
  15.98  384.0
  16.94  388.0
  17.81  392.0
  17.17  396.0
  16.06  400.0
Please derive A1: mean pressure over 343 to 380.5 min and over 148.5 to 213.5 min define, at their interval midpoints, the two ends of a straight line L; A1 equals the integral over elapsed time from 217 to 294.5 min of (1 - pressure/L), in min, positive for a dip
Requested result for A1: 7.3 min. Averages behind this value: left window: 17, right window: 16.9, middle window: 15.3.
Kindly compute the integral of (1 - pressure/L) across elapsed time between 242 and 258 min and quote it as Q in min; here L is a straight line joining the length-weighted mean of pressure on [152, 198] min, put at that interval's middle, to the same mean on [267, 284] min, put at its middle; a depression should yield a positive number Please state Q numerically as 5.83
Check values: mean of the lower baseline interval 17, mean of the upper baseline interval 17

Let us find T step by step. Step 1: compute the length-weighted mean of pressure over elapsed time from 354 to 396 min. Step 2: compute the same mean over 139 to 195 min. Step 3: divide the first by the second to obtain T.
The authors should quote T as 1.01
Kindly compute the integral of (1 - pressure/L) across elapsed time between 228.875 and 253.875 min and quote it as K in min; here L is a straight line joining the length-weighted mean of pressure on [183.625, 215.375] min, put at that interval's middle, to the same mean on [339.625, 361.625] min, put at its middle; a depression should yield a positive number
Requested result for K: 4.1 min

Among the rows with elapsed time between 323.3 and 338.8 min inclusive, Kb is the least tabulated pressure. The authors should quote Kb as 16.26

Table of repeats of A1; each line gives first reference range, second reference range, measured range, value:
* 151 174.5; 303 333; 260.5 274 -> 0.5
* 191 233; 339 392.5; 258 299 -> 1.0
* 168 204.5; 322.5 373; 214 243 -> 0.6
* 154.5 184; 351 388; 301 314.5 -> 0.1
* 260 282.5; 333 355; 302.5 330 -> 0.8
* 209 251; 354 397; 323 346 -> -0.2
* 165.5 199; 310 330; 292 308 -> -0.3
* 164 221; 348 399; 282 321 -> 0.8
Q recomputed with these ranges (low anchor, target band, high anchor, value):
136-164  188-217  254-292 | -1.5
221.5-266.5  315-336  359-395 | -0.7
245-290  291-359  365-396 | -4.5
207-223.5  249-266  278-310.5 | 5.5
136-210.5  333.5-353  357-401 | -0.1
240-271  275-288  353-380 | -2.9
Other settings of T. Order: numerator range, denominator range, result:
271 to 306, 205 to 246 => 1.02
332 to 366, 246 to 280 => 1.24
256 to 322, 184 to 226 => 0.96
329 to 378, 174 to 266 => 1.08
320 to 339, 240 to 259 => 1.45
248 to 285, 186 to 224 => 0.84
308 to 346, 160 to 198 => 0.98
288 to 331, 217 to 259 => 1.15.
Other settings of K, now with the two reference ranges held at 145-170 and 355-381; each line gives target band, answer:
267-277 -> -0.1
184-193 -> 0.1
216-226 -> 0.2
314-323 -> 0.6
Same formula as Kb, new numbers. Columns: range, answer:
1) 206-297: 7.262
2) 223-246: 16.06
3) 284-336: 15.35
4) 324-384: 15.96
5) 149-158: 16.33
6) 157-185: 16.29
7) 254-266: 8.314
